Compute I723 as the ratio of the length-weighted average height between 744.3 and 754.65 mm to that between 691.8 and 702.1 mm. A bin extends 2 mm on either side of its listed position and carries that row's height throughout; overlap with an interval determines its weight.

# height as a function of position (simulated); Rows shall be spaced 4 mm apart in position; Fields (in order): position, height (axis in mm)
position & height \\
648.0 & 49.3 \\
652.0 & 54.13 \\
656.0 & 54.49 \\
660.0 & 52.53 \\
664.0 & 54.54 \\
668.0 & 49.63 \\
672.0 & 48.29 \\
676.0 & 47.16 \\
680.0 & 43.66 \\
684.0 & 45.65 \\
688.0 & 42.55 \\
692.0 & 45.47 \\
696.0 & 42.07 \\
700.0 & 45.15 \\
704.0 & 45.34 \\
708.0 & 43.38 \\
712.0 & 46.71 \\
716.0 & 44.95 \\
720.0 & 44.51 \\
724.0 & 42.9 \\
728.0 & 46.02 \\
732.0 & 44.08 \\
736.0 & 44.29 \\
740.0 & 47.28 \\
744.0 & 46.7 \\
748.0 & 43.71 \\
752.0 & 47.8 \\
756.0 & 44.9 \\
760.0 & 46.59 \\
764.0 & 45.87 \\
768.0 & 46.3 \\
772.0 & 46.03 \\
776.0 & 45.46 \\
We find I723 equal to 1.0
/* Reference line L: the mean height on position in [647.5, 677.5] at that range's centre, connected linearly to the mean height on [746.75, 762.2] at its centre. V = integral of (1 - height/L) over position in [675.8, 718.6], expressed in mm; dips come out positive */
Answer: 4.1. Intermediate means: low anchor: 51.4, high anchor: 45.9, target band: 44.6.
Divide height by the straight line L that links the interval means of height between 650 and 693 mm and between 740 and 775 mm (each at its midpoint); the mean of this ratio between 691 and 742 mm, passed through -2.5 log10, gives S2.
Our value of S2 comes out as 0.06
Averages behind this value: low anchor 49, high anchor 46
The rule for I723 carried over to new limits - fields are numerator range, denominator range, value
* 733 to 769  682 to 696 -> 1.04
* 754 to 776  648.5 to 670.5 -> 0.87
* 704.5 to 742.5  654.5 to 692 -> 0.93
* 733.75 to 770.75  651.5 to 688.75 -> 0.93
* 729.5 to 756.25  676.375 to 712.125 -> 1.03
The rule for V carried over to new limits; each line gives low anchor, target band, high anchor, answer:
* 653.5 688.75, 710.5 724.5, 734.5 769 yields 0.7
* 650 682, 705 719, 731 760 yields 0.8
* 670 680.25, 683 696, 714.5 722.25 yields 0.6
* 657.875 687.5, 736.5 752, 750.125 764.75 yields 0.2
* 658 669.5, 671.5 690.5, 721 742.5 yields 2.0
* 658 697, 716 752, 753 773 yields 1.0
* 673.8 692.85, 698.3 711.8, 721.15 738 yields -0.1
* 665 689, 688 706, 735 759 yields 0.8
